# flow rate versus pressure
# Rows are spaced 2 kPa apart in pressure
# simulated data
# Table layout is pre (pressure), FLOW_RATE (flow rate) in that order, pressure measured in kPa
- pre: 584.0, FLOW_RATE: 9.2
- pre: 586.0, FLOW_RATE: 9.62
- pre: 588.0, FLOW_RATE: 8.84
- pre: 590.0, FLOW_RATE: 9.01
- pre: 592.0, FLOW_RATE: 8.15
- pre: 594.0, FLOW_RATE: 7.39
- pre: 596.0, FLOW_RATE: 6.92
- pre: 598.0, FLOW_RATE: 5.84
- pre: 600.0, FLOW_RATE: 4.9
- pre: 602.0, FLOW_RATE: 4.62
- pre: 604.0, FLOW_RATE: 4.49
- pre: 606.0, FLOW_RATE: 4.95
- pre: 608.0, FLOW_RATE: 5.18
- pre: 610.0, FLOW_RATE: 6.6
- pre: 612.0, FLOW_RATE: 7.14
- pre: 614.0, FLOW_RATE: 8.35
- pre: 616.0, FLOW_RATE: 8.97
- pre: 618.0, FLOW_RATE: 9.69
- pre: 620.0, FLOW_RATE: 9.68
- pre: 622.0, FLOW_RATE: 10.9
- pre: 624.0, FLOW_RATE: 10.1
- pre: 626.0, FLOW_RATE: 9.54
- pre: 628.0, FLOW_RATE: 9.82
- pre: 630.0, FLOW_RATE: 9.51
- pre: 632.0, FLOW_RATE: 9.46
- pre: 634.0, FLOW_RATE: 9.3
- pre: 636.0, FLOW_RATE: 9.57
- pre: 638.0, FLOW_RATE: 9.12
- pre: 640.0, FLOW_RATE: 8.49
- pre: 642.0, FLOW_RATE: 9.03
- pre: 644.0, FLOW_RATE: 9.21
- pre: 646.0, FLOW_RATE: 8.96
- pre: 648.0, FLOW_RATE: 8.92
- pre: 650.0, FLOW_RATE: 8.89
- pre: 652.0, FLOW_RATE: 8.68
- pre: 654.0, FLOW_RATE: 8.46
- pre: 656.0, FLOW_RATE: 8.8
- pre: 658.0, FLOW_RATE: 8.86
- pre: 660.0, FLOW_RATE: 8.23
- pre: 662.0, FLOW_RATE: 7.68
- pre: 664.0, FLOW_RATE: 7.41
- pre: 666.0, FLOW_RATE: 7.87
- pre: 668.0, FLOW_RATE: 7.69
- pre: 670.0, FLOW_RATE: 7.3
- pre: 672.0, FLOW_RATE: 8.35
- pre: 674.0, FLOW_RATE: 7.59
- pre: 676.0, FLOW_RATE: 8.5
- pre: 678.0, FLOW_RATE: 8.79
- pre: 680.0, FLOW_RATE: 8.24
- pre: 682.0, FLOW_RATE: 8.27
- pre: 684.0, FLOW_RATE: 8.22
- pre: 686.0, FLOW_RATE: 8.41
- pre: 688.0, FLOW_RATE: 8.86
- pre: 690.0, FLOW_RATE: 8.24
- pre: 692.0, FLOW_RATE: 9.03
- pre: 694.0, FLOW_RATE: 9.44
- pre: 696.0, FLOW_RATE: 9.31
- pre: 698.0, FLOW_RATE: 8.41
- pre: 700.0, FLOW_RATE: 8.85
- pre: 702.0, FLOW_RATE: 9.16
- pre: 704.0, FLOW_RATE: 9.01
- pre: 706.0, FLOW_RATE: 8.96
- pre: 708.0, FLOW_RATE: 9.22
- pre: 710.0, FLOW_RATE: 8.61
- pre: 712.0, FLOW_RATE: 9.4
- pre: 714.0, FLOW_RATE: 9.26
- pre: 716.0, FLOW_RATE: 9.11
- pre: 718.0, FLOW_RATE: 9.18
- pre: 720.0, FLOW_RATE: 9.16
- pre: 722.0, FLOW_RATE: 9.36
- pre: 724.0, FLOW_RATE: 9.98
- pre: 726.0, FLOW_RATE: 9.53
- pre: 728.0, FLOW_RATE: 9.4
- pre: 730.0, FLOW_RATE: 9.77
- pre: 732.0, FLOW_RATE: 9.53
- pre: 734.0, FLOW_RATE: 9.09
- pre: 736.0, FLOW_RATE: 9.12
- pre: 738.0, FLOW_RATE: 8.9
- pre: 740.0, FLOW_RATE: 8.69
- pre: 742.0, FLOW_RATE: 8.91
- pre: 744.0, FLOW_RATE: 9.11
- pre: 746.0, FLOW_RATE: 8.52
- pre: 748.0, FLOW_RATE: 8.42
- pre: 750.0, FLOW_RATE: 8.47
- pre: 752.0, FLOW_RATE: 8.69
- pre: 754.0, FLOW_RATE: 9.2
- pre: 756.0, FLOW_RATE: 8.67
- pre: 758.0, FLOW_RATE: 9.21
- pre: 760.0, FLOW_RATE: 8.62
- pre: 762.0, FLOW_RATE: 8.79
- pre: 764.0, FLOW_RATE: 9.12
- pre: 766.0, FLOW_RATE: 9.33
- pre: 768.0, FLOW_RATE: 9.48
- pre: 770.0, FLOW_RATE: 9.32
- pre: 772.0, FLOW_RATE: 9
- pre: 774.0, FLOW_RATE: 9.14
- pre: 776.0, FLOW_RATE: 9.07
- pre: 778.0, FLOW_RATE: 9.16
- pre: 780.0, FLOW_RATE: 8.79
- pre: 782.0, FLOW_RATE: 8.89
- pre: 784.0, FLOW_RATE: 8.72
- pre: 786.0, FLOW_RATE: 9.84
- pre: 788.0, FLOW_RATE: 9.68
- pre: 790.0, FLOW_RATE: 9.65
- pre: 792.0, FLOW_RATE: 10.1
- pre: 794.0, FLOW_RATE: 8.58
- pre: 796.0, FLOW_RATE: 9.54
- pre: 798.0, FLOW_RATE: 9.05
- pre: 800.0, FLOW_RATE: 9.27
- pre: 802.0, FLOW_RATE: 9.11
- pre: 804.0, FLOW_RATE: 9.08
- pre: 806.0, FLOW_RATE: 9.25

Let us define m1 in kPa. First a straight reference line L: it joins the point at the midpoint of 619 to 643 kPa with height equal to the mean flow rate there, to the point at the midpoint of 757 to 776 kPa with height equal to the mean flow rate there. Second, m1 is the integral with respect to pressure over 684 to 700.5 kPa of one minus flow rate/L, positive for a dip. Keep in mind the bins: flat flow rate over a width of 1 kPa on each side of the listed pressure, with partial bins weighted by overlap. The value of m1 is 1.0 kPa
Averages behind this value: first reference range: 9.54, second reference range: 9.11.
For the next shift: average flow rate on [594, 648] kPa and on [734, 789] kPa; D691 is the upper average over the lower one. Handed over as 1.1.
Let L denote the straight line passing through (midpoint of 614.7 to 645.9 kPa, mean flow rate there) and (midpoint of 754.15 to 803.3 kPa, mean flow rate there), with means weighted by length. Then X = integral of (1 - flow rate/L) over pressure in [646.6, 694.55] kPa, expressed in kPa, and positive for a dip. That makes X 5.2 kPa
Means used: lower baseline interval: 9.47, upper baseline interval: 9.17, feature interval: 8.36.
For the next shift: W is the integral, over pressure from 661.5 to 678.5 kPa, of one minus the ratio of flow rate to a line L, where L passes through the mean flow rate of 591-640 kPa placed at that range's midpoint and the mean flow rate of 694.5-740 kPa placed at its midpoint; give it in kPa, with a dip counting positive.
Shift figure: 1.42 kPa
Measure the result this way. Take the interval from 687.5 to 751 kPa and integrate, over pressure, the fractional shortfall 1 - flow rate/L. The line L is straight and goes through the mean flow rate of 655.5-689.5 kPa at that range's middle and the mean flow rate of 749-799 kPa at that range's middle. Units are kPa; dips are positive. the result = -3.37 kPa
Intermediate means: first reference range 8.17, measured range 9.06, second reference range 9.12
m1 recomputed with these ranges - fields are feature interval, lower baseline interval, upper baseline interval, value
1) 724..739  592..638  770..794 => -0.92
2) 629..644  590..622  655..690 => -3.26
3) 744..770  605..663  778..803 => 0.68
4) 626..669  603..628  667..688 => -3.57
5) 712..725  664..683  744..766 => -1.36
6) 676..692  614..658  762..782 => 1.28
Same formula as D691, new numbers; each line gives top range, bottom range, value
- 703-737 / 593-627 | 1.26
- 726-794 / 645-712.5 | 1.07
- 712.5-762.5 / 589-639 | 1.14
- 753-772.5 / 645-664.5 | 1.07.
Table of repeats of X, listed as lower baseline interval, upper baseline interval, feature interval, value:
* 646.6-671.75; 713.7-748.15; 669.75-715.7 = -0.1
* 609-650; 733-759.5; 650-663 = 0.8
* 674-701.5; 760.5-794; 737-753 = 0.5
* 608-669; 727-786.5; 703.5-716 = -0.2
